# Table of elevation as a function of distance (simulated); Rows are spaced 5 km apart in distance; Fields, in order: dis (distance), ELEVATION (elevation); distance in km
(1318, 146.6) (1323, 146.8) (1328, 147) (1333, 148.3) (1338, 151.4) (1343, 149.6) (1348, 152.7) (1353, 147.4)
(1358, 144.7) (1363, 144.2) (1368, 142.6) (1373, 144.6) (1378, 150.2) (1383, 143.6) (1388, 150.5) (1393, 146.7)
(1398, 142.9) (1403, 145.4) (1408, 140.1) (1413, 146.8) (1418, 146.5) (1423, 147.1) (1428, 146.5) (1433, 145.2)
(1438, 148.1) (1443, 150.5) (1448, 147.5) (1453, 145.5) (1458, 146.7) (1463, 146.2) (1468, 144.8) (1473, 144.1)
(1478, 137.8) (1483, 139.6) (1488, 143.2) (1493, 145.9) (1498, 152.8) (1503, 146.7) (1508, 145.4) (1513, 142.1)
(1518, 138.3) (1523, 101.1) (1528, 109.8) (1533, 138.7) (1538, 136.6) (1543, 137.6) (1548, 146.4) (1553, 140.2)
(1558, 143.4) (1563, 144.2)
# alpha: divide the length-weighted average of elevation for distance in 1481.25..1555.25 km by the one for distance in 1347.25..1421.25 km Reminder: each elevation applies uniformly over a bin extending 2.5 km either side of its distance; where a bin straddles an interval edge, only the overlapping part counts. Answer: 0.9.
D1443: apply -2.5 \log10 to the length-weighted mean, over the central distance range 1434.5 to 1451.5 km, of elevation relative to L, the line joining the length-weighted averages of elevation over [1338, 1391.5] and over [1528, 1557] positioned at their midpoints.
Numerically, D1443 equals -0.04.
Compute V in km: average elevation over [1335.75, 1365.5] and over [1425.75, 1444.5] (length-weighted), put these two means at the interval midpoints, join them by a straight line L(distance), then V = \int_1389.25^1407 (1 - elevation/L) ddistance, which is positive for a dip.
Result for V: 0.3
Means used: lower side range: 148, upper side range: 147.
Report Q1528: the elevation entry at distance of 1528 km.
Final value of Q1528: 109.8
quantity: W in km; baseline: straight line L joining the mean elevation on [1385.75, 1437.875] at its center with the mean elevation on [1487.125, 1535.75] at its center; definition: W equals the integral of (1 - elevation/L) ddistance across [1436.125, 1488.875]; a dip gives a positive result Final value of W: -1.5 km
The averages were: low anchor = 146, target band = 145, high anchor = 136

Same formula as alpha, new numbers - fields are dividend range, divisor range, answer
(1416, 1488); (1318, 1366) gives 0.98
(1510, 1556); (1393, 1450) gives 0.91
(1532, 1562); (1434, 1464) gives 0.96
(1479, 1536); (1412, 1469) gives 0.93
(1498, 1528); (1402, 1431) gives 0.92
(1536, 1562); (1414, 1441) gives 0.96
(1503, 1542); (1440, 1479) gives 0.90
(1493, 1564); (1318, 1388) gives 0.93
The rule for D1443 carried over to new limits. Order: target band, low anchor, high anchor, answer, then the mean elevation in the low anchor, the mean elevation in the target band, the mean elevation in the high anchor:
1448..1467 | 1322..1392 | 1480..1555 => -0.04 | 147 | 146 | 138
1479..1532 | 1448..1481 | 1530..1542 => 0.03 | 144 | 137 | 136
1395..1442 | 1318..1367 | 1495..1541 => -0.03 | 148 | 146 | 135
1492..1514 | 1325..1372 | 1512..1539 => -0.14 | 147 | 147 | 126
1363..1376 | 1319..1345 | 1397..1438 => 0.02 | 148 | 144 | 145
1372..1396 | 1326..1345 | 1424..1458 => 0.01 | 149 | 147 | 147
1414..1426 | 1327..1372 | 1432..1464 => 0.00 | 147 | 147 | 147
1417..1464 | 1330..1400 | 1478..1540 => -0.04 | 147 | 147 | 137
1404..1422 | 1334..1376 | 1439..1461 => 0.02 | 147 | 145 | 148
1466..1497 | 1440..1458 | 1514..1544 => -0.03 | 148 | 143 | 127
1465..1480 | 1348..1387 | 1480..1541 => -0.03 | 146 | 143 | 137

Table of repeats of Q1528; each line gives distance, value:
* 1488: 143.2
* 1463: 146.2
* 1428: 146.5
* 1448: 147.5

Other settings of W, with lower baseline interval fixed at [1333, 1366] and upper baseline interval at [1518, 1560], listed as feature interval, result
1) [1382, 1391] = -0.2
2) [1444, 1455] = -0.6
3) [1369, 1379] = 0.0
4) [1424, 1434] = -0.3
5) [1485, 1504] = -1.6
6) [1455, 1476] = -1.1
